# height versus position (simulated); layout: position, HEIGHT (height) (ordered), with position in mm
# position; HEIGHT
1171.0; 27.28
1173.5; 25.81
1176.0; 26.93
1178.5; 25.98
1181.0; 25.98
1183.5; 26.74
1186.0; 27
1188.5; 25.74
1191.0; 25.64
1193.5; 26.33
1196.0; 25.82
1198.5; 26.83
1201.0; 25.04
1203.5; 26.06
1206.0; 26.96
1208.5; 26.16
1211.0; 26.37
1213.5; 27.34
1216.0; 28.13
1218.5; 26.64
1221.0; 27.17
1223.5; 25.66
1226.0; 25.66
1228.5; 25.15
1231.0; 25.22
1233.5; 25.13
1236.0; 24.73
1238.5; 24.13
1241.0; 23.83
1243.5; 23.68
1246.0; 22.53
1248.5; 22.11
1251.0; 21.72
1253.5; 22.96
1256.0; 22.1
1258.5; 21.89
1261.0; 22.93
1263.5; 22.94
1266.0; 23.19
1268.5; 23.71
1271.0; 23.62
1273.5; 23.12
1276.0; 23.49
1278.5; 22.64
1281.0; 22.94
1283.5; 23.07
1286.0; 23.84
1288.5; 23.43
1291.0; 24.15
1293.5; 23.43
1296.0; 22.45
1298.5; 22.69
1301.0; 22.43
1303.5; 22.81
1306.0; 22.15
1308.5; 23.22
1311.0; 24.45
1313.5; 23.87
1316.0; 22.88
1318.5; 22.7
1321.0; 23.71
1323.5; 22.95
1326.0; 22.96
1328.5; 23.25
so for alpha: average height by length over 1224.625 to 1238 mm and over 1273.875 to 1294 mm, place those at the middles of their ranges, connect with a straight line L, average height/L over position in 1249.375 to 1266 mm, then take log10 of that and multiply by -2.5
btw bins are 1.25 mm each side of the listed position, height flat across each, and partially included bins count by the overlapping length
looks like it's 0.08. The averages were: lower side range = 25.1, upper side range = 23.4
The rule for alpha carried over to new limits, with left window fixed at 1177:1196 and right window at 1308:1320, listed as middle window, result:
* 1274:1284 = 0.05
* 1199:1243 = -0.02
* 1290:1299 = 0.03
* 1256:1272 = 0.07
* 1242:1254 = 0.10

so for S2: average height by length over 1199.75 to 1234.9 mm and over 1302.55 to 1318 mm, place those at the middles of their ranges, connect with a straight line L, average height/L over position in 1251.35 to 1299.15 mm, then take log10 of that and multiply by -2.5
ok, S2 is 0.06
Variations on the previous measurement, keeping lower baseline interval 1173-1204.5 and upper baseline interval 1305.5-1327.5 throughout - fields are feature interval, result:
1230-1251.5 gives 0.06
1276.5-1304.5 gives 0.03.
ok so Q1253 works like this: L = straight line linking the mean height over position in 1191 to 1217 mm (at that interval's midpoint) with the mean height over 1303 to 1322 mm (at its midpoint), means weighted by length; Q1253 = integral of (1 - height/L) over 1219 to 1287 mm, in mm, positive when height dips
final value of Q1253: 3.5 mm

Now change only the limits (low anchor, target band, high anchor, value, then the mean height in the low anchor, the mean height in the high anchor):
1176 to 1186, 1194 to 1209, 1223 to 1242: -0.2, 26.4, 24.9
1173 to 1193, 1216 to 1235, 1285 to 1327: -0.6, 26.2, 23.2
